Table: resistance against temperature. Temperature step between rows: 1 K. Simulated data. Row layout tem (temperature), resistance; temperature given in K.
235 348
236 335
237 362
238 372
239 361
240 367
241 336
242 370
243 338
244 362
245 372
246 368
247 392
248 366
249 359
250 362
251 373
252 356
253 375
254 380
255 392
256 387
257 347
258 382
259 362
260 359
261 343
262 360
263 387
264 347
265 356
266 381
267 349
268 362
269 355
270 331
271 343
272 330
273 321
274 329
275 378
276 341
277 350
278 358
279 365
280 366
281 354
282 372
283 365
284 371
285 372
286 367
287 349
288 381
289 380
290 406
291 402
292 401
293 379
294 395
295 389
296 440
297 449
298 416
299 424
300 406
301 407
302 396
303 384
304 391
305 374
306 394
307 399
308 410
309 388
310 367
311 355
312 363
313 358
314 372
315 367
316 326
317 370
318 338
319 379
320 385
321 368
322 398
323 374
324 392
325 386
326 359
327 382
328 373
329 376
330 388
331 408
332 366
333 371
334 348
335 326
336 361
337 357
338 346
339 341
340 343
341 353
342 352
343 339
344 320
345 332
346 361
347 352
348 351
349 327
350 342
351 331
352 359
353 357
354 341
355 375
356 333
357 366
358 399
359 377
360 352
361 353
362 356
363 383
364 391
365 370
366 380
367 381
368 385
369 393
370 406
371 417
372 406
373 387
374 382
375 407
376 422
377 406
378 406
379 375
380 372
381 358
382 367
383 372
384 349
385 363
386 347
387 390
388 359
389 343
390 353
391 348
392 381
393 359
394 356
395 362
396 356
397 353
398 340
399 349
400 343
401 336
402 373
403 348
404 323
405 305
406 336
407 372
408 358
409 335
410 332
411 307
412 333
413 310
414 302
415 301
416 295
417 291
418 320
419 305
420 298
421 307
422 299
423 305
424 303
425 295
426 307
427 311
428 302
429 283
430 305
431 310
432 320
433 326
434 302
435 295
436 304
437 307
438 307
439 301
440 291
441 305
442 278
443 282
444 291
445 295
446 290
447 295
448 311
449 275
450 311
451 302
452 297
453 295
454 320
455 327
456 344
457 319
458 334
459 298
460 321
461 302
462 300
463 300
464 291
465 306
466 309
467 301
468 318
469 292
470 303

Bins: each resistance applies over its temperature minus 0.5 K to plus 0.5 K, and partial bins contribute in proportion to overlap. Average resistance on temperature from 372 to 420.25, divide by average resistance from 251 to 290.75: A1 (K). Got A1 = 1.0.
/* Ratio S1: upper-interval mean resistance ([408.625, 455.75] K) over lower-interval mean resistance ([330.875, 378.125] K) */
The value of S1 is 0.83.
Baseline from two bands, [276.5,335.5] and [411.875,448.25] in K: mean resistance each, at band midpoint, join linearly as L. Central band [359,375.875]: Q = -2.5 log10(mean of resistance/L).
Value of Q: -0.13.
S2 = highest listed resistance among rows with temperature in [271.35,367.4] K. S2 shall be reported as 449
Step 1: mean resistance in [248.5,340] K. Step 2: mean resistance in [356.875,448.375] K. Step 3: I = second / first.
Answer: 0.9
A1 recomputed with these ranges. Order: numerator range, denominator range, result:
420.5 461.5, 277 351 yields 0.82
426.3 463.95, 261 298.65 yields 0.82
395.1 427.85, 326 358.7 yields 0.91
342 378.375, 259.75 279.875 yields 1.05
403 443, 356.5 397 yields 0.83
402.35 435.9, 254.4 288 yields 0.87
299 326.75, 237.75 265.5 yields 1.04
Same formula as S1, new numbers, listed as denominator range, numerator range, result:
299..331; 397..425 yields 0.85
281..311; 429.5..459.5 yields 0.78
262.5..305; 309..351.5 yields 0.96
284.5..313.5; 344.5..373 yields 0.94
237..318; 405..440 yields 0.84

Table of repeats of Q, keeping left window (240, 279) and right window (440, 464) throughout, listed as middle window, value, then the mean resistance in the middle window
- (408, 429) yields 0.017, 308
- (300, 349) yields -0.082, 368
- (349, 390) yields -0.142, 373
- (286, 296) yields -0.112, 389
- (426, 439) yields 0.012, 306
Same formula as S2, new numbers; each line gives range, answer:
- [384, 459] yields 390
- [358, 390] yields 422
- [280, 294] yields 406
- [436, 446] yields 307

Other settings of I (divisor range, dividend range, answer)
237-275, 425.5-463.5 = 0.84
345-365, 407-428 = 0.87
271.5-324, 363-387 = 1.02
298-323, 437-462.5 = 0.80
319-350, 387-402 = 0.98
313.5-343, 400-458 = 0.85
